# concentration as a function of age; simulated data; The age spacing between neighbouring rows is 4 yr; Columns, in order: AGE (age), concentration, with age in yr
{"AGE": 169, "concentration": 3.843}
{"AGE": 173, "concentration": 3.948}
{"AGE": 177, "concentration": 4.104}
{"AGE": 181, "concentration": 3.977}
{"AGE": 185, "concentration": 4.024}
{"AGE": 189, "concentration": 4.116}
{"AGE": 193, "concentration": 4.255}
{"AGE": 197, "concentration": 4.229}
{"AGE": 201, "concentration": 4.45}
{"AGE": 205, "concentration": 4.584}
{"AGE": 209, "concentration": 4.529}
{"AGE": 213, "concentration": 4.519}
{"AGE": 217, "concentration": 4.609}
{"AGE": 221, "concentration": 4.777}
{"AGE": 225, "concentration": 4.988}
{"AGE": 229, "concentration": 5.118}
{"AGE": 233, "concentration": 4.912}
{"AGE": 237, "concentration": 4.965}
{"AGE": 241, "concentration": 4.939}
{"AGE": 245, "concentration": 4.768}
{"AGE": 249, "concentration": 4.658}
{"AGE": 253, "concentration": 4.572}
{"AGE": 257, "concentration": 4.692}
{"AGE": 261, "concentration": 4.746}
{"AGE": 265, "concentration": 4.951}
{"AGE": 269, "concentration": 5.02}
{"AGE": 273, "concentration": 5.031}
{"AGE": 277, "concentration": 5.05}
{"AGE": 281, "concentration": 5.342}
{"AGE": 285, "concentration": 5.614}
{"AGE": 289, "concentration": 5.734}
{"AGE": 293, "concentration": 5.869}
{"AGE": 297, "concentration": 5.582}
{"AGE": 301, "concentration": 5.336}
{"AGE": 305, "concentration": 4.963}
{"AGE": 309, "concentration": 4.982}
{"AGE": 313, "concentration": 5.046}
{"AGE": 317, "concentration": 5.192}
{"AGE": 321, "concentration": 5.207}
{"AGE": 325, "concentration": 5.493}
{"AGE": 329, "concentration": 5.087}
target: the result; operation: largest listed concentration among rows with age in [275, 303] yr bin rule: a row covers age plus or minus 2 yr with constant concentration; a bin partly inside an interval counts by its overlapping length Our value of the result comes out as 5.869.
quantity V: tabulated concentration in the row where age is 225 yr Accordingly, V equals 4.988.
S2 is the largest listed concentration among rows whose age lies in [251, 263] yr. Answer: 4.746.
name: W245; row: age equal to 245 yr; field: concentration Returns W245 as 4.768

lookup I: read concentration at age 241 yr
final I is 4.939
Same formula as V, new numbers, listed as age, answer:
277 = 5.05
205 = 4.584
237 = 4.965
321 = 5.207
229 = 5.118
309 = 4.982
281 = 5.342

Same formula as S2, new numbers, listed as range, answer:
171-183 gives 4.104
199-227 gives 4.988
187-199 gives 4.255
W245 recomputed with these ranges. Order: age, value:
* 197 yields 4.229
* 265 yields 4.951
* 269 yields 5.02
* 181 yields 3.977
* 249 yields 4.658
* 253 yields 4.572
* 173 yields 3.948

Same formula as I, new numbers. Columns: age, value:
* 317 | 5.192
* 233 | 4.912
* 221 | 4.777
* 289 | 5.734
